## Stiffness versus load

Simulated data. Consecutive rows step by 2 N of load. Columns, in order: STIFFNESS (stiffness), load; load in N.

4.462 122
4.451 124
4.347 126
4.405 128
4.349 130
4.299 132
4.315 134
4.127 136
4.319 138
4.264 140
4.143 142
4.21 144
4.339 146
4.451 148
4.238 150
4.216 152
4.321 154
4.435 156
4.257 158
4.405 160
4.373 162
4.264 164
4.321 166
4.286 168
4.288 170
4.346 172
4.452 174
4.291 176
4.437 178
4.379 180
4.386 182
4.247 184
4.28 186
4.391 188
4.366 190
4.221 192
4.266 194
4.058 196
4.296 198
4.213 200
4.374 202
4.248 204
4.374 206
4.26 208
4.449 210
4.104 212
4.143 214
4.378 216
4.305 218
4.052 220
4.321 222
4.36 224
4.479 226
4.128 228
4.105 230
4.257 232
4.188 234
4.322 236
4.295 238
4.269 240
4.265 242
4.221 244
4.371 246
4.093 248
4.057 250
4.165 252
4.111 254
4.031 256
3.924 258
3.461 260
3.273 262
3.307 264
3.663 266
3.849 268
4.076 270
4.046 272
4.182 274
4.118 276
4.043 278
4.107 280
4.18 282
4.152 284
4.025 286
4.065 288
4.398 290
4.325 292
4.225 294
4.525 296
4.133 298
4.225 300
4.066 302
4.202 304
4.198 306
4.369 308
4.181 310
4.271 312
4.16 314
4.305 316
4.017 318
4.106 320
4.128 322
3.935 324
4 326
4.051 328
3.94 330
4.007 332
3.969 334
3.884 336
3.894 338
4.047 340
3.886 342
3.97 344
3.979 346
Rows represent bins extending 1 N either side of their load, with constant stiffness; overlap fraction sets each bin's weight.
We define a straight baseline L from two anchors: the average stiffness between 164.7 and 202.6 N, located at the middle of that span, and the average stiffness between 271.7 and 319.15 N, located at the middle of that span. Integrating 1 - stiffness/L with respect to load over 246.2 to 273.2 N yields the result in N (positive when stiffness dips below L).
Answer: 2.3 N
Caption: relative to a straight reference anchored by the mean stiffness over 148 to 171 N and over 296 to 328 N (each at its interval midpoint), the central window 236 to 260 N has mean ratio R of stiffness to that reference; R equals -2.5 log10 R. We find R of 0.02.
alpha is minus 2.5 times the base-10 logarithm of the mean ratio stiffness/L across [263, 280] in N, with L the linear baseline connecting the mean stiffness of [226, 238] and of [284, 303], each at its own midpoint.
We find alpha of 0.08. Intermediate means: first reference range 4.23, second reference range 4.22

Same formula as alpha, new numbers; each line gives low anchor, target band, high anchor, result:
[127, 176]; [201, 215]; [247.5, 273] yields -0.055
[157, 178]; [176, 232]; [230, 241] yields 0.002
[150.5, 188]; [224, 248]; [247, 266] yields -0.086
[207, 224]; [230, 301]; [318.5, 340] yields 0.015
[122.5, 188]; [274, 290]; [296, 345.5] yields 0.006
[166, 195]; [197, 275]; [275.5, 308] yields 0.035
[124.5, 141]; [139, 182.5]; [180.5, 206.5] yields -0.006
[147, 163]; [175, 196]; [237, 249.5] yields -0.002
